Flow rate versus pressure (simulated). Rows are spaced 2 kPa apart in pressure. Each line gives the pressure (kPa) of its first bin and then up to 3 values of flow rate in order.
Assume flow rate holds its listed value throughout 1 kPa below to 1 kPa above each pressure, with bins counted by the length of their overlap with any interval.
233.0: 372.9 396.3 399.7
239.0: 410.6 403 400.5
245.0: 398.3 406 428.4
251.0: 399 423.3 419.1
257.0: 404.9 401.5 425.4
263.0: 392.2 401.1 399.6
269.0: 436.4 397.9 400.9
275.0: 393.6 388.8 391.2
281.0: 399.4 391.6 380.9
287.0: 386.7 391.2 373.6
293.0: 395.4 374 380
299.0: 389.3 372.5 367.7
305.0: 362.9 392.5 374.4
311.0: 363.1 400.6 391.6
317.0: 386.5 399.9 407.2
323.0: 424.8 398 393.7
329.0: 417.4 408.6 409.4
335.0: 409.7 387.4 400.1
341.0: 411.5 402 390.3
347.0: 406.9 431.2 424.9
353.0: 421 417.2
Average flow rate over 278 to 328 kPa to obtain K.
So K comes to 388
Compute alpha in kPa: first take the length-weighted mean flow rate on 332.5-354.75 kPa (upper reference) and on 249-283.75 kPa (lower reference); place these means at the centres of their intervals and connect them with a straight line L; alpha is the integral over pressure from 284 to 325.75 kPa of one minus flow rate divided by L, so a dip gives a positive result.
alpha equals 2.1 kPa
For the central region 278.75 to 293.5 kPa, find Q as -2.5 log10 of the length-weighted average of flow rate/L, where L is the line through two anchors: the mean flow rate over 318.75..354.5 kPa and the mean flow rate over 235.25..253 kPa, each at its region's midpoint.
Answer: 0.05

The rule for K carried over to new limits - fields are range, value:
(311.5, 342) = 402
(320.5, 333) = 408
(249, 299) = 398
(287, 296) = 384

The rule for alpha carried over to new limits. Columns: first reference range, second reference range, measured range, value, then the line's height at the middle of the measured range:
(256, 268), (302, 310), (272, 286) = 0.0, 393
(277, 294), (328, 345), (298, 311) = 0.6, 395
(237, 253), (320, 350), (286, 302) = 0.9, 407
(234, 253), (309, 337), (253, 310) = 1.4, 403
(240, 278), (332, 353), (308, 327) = 0.6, 407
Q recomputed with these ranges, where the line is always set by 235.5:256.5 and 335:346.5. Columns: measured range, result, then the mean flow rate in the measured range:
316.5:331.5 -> -0.01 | 405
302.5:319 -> 0.06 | 381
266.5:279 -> 0.01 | 402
